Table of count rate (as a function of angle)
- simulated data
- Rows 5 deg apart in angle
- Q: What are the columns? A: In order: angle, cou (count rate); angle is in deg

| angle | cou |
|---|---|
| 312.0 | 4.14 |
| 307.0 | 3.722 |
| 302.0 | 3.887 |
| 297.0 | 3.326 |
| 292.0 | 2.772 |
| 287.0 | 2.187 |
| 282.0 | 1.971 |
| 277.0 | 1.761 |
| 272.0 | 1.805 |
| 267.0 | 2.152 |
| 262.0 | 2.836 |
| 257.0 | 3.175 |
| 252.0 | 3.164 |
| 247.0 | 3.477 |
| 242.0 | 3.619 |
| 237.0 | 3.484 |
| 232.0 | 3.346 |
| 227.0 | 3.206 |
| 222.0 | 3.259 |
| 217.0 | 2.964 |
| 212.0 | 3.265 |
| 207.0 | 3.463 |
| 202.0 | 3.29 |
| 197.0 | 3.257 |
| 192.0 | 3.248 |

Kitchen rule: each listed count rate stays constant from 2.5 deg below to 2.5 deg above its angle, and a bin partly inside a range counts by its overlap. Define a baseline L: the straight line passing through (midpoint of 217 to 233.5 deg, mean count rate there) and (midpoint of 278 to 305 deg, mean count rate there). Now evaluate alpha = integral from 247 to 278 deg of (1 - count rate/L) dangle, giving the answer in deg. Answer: 4.1 deg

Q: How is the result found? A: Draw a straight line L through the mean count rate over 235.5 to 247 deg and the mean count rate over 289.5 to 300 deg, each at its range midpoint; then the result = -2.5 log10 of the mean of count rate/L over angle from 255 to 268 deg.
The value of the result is 0.21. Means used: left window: 3.54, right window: 3.09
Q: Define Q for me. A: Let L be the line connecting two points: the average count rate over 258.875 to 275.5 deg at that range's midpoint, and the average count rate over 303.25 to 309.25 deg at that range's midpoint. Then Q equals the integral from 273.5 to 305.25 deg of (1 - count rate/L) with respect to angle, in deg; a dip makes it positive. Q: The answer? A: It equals 5.2 deg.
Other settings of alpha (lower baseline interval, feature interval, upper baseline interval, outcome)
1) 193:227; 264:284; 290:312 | 8.7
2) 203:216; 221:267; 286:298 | -2.1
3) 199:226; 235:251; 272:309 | -2.4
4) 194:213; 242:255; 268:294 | -3.8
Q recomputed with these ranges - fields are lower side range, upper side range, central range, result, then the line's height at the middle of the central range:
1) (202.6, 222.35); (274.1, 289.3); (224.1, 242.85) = -3.6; 2.85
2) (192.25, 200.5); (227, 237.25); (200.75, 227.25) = 0.5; 3.3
